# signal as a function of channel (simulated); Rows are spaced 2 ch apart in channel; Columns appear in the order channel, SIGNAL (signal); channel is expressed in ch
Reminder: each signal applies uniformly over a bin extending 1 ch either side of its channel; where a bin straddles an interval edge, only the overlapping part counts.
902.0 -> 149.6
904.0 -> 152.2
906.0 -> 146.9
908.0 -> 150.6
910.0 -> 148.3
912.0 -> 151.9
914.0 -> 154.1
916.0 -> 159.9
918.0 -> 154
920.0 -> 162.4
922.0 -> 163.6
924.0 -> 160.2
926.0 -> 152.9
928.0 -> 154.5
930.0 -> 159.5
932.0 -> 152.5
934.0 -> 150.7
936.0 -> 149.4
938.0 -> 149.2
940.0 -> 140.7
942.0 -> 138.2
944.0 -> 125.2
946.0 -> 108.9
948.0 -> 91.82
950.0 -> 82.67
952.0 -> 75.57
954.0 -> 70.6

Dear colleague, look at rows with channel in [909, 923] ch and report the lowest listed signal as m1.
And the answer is 148.3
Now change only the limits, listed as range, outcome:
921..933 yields 152.5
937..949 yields 91.82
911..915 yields 151.9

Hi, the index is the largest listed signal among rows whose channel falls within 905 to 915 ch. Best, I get 154.1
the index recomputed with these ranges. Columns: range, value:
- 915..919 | 159.9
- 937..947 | 149.2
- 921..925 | 163.6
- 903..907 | 152.2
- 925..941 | 159.5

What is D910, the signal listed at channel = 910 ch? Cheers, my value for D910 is 148.3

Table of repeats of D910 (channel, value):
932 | 152.5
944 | 125.2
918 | 154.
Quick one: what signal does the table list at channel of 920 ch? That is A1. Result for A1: 162.4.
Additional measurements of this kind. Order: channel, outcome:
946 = 108.9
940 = 140.7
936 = 149.4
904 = 152.2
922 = 163.6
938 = 149.2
